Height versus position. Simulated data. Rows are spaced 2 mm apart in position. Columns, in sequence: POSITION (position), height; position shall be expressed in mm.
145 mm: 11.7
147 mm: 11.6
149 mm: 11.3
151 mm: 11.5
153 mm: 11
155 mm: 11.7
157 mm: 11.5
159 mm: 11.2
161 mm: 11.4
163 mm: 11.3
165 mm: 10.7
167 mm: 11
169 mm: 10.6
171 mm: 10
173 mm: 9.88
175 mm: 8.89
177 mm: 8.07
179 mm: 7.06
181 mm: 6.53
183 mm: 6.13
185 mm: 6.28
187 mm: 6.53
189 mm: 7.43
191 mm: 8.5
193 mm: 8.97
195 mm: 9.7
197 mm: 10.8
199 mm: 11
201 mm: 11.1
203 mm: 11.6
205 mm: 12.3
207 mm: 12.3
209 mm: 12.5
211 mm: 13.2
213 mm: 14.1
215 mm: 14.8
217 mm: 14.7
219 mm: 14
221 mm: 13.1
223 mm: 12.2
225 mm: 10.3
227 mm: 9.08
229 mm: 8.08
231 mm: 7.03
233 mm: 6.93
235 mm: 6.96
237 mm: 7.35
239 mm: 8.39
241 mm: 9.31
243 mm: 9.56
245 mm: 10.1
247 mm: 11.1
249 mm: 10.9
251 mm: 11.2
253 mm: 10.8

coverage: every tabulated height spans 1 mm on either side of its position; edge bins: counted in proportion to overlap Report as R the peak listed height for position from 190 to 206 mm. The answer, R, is 12.3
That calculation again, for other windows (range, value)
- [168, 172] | 10.6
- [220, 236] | 13.1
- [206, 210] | 12.5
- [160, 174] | 11.4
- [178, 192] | 8.5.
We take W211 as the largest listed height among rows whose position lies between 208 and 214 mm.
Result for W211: 14.1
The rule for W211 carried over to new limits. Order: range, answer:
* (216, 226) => 14.7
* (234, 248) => 11.1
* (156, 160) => 11.5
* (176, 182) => 8.07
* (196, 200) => 11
